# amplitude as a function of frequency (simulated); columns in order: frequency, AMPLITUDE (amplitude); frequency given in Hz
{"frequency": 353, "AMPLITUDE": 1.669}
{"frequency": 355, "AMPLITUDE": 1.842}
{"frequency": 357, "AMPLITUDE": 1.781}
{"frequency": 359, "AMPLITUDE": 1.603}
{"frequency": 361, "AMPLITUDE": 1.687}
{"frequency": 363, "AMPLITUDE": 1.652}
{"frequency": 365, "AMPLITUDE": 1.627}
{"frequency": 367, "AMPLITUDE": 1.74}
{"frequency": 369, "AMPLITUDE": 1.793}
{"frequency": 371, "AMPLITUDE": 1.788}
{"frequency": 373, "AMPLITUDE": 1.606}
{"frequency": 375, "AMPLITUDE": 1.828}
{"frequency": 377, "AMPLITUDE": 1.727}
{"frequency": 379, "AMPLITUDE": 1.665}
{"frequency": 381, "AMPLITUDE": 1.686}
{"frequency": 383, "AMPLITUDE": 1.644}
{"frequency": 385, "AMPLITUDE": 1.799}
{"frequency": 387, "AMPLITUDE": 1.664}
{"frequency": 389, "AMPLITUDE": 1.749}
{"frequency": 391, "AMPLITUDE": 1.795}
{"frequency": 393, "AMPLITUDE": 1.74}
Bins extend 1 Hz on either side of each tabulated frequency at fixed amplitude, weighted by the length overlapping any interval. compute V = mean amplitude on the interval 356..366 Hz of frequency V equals 1.67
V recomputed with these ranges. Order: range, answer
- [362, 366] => 1.64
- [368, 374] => 1.73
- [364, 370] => 1.72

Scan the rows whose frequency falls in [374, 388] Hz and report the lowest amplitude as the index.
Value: 1.644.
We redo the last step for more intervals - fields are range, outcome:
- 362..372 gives 1.627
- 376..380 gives 1.665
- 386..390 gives 1.664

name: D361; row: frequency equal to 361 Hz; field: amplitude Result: 1.687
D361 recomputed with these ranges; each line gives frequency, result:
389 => 1.749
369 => 1.793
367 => 1.74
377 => 1.727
